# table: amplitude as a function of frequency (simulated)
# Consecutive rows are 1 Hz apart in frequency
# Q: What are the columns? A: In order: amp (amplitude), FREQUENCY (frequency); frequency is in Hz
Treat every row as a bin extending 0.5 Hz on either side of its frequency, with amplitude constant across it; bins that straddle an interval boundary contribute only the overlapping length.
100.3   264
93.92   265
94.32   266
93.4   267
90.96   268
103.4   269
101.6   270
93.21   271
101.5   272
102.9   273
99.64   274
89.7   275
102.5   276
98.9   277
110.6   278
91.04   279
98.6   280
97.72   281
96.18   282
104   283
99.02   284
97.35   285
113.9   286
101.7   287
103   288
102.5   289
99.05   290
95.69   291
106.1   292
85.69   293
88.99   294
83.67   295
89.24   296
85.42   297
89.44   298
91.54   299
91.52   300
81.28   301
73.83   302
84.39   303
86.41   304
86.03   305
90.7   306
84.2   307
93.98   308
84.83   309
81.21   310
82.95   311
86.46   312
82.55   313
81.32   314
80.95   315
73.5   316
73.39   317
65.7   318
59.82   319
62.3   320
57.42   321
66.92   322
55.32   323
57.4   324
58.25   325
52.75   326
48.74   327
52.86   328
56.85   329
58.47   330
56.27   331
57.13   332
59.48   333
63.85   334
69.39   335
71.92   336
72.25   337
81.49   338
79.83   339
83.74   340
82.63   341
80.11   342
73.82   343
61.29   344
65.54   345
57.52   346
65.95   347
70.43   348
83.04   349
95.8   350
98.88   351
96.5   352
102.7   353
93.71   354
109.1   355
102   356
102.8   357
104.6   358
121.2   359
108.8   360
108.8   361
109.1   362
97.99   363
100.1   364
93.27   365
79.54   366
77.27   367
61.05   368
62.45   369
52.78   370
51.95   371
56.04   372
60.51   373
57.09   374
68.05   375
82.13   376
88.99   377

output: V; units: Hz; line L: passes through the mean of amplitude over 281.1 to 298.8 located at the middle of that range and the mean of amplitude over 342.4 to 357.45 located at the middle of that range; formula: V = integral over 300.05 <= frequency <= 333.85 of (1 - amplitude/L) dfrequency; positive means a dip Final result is 7.6 Hz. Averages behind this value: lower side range 96.5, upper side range 85.2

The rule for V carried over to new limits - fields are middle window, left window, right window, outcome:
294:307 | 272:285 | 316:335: -0.9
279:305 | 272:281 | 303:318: -0.5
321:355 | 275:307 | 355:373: 7.1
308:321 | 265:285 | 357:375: 2.2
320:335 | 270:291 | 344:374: 5.5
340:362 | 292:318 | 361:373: -3.1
